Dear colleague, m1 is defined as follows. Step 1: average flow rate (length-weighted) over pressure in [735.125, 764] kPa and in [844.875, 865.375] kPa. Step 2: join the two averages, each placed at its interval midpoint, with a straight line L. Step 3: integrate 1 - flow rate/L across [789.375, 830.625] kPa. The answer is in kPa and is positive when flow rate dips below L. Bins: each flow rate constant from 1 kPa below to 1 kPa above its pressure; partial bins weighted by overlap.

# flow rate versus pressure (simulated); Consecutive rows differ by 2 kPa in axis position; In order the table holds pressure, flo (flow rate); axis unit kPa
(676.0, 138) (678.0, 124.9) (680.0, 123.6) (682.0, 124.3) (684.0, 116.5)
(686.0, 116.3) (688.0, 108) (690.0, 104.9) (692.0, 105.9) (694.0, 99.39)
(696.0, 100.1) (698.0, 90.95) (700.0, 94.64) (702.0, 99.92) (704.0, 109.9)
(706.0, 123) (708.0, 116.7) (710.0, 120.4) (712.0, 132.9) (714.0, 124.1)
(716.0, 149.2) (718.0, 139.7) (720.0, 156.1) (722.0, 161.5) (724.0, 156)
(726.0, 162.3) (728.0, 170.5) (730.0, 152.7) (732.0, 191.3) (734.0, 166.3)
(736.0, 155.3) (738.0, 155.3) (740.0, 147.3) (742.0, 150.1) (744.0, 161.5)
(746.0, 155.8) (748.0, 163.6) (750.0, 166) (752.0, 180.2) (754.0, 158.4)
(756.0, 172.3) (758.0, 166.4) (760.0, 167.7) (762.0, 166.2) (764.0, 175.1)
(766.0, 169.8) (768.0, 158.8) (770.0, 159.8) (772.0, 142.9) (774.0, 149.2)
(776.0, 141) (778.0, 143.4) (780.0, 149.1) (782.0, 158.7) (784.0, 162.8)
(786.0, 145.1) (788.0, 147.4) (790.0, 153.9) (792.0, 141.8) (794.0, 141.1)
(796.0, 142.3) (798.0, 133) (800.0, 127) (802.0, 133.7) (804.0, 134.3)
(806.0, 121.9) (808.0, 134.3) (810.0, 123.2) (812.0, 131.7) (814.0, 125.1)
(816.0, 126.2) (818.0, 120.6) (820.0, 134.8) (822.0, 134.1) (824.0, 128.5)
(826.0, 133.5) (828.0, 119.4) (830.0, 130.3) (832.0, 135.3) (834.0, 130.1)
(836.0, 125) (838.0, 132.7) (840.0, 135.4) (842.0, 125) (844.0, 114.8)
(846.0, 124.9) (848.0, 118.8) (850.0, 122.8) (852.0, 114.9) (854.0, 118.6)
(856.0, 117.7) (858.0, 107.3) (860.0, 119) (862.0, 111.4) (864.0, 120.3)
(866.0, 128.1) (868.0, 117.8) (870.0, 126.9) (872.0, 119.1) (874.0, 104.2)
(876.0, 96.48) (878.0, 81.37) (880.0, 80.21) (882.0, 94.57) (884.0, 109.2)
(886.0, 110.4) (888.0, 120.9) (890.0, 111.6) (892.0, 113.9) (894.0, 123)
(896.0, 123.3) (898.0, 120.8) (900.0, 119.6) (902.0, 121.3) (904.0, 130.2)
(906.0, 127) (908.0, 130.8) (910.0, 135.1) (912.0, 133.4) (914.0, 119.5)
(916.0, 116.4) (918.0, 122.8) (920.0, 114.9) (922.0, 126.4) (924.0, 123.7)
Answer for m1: 1.5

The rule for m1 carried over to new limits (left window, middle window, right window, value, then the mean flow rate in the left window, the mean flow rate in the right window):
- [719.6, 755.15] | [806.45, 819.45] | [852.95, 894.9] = 0.7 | 162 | 111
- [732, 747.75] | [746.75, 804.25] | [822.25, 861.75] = -2.8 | 159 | 124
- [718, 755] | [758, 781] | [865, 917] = -0.8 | 161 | 116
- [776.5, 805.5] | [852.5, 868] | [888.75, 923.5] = 1.6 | 143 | 123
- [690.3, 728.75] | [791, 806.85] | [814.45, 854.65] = -1.0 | 126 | 126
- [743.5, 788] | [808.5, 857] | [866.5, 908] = 2.8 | 159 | 113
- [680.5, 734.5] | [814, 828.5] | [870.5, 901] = -1.5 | 129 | 109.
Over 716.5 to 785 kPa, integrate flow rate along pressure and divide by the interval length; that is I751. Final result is 160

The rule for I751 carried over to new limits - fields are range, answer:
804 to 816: 128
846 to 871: 119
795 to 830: 130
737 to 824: 148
